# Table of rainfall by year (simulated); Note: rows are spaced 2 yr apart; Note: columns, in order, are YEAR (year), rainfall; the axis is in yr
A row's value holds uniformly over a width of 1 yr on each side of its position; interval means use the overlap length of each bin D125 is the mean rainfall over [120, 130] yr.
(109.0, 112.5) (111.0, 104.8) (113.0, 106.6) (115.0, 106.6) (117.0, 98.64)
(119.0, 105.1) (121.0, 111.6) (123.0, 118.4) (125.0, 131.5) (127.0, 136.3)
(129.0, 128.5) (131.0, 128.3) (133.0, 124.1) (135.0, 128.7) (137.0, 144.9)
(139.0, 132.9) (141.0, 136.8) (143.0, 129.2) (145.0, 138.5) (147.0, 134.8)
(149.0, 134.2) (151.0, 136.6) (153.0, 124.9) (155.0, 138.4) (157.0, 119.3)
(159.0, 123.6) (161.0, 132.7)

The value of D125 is 125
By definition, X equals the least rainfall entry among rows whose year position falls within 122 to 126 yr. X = 118.4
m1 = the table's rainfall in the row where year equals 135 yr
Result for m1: 128.7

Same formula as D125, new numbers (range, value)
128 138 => 131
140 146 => 135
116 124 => 108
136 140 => 139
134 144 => 134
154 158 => 129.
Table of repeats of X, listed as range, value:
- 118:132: 105.1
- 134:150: 128.7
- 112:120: 98.64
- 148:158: 119.3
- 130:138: 124.1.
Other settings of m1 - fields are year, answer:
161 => 132.7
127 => 136.3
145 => 138.5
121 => 111.6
